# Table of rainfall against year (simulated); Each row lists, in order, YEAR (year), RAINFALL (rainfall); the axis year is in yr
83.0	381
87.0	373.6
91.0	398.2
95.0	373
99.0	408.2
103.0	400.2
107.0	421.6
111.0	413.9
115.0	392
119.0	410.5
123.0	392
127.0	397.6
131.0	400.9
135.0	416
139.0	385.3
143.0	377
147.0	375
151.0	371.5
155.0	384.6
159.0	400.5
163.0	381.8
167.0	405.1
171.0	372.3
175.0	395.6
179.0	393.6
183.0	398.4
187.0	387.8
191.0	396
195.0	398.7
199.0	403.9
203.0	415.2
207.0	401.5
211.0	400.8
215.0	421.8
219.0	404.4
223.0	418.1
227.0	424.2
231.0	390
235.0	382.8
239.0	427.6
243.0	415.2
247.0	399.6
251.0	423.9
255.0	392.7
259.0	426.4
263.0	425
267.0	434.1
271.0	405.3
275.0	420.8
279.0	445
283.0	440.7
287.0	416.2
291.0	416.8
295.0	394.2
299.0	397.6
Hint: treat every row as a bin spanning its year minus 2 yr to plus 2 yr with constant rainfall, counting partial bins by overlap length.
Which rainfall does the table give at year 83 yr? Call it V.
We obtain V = 381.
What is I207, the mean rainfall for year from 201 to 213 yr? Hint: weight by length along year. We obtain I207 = 406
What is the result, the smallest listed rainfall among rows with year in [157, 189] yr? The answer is 372.3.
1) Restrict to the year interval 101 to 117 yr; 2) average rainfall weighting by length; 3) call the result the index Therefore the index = 407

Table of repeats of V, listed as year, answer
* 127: 397.6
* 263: 425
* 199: 403.9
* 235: 382.8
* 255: 392.7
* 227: 424.2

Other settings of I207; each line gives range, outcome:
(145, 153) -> 373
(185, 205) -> 400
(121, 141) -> 398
